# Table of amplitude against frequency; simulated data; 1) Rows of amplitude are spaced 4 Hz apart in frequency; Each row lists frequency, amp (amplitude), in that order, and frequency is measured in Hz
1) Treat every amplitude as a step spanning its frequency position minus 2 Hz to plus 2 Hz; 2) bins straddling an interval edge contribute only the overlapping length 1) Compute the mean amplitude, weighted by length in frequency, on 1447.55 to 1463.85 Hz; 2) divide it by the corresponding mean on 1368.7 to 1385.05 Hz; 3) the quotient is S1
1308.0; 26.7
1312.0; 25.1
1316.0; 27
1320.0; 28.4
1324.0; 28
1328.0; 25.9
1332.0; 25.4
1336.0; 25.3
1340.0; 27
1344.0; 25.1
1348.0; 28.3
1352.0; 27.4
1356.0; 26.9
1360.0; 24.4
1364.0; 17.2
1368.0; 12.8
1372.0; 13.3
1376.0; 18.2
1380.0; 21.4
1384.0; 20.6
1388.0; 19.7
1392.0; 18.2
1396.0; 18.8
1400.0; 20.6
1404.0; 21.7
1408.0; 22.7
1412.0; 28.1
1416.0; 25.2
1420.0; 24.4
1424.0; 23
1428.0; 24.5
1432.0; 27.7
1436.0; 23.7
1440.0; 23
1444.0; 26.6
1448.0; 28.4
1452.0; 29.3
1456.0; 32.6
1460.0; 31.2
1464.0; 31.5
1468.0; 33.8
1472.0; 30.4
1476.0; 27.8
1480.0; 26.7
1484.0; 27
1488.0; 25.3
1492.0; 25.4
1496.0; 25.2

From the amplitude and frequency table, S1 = 1.72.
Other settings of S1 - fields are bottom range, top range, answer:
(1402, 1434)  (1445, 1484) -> 1.21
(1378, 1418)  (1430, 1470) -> 1.33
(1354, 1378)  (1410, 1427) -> 1.34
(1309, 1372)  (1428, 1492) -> 1.14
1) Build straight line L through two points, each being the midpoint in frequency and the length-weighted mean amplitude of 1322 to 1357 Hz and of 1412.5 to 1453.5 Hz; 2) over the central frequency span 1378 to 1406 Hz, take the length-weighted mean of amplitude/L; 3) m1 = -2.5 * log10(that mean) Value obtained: 0.28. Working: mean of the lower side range 26.6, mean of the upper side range 25.6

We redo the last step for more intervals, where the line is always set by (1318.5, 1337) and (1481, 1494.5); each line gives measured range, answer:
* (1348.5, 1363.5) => 0.04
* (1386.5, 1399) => 0.35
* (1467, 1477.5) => -0.17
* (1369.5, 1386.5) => 0.40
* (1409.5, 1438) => 0.04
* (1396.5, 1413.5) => 0.16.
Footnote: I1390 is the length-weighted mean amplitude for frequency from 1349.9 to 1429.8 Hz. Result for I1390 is 21.5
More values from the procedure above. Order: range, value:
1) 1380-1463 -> 24.5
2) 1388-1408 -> 20.1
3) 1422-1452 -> 25.5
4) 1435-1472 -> 29.1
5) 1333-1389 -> 22.1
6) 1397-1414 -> 23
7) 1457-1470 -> 32.2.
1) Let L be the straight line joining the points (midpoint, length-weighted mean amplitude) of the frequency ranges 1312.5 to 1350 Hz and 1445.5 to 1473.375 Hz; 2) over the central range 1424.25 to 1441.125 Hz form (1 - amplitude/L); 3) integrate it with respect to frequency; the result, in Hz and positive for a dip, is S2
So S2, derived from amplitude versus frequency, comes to 3.0 Hz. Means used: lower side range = 26.6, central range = 24.6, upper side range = 31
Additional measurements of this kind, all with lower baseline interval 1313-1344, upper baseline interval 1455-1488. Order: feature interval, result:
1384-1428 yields 9.4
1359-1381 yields 8.0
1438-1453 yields 1.3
